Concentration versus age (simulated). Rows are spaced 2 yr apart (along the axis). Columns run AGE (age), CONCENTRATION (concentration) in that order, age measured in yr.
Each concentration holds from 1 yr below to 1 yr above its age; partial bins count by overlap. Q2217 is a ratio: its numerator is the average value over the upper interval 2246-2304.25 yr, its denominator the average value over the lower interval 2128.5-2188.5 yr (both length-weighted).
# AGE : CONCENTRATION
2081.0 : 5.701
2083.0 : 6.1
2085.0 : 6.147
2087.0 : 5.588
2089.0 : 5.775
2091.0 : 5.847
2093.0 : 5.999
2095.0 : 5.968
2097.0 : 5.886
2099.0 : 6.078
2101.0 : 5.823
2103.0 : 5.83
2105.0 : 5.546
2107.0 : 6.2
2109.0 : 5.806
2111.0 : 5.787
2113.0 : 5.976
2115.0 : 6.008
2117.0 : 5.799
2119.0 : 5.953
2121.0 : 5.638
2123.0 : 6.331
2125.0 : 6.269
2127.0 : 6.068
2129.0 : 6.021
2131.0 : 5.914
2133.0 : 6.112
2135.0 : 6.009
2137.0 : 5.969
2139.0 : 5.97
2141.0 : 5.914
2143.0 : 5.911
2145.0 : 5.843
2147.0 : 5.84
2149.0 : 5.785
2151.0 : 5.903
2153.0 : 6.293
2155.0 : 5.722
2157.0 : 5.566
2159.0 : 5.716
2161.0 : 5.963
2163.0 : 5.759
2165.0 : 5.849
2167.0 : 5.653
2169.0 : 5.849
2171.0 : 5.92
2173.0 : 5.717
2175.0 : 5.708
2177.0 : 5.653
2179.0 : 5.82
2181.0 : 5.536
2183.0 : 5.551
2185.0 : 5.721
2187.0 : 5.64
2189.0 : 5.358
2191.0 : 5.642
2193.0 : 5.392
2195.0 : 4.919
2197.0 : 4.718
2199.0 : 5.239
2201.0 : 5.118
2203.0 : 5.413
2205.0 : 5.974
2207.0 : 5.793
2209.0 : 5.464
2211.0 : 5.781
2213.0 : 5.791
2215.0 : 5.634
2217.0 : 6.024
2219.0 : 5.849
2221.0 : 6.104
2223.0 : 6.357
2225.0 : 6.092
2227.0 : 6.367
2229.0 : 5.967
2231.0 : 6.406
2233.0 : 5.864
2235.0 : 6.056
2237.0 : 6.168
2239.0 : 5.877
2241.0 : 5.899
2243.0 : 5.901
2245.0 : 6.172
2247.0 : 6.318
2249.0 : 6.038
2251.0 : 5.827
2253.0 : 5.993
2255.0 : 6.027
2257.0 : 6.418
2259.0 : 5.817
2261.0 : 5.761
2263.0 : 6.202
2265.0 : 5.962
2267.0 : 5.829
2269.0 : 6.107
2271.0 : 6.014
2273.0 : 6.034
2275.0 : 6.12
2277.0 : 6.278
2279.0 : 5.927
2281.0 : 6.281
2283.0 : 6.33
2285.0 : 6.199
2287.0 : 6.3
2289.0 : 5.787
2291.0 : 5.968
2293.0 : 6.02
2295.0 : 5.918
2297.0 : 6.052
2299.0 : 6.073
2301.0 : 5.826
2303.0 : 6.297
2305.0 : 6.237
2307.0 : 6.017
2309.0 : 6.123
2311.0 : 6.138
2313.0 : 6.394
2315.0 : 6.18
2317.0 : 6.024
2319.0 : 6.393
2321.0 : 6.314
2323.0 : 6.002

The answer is 1.0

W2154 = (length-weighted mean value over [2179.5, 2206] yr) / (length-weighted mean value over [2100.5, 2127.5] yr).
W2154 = 0.9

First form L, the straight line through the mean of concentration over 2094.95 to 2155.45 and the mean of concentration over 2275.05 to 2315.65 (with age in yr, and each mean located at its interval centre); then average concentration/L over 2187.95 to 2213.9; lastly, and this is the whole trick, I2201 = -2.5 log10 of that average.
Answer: 0.11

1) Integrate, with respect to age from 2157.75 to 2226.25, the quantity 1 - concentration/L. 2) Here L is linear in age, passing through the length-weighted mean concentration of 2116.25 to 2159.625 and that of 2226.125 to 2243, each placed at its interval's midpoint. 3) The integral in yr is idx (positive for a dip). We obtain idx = 3.8 yr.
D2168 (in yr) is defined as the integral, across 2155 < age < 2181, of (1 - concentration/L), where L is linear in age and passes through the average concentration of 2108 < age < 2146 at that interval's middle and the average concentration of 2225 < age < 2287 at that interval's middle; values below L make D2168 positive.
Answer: 1.06 yr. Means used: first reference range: 5.96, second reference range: 6.08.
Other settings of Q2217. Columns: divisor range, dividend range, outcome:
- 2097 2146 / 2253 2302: 1.02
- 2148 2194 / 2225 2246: 1.06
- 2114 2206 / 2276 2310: 1.06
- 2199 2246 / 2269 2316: 1.04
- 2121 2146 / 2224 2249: 1.01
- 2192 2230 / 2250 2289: 1.07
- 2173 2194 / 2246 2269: 1.07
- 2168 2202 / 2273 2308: 1.11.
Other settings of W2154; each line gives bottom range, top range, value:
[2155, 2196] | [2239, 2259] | 1.07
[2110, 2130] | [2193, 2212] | 0.90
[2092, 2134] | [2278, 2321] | 1.03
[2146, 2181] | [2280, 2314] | 1.05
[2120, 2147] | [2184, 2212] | 0.91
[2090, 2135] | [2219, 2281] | 1.02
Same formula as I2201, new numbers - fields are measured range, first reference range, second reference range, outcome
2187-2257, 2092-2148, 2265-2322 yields 0.042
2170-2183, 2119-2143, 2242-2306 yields 0.059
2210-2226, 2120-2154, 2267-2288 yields 0.022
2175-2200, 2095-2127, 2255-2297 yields 0.105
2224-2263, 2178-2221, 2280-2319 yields -0.046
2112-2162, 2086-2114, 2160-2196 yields -0.033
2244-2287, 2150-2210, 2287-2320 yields -0.024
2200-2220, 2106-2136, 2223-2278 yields 0.066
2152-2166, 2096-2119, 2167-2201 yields -0.038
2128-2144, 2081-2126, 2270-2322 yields -0.004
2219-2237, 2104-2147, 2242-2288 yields -0.016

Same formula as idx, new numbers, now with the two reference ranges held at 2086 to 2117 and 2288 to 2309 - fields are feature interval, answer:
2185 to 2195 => 0.8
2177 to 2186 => 0.4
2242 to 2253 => -0.1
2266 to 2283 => -0.2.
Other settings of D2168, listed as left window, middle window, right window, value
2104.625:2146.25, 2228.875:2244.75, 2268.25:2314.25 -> 0.1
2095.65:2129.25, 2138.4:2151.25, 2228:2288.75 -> 0.2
